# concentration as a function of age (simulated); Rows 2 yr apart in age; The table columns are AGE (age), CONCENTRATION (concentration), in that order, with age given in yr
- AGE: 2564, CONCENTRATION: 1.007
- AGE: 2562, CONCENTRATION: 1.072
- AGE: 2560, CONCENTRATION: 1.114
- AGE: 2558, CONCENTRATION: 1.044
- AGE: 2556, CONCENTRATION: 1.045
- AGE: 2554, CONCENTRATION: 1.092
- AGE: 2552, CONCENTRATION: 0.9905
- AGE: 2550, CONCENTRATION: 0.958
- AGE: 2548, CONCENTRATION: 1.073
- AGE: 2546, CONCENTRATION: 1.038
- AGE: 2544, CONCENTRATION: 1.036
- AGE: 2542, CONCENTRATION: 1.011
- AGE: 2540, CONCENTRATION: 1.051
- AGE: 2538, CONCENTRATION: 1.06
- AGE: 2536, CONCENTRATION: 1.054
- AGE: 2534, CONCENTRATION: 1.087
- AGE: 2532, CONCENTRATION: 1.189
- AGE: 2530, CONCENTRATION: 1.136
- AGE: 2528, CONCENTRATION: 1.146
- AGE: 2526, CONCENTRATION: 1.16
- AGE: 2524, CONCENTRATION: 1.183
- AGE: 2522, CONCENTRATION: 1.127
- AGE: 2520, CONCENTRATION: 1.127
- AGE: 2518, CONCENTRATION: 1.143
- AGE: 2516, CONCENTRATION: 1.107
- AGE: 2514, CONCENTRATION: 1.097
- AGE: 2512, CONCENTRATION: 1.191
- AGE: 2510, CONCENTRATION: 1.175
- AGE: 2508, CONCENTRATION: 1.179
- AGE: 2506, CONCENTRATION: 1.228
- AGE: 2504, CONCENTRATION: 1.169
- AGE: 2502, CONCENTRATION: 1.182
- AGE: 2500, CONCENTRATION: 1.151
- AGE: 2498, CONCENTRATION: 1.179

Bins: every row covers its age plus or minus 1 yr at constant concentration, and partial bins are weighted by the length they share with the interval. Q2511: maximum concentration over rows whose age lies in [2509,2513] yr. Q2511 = 1.191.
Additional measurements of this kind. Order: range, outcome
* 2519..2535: 1.189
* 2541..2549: 1.073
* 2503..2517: 1.228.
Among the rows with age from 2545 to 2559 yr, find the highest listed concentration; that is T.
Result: 1.092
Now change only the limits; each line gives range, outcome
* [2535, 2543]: 1.06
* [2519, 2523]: 1.127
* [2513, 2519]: 1.143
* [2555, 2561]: 1.114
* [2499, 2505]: 1.182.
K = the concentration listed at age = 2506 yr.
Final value 1.228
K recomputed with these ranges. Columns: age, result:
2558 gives 1.044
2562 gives 1.072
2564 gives 1.007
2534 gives 1.087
